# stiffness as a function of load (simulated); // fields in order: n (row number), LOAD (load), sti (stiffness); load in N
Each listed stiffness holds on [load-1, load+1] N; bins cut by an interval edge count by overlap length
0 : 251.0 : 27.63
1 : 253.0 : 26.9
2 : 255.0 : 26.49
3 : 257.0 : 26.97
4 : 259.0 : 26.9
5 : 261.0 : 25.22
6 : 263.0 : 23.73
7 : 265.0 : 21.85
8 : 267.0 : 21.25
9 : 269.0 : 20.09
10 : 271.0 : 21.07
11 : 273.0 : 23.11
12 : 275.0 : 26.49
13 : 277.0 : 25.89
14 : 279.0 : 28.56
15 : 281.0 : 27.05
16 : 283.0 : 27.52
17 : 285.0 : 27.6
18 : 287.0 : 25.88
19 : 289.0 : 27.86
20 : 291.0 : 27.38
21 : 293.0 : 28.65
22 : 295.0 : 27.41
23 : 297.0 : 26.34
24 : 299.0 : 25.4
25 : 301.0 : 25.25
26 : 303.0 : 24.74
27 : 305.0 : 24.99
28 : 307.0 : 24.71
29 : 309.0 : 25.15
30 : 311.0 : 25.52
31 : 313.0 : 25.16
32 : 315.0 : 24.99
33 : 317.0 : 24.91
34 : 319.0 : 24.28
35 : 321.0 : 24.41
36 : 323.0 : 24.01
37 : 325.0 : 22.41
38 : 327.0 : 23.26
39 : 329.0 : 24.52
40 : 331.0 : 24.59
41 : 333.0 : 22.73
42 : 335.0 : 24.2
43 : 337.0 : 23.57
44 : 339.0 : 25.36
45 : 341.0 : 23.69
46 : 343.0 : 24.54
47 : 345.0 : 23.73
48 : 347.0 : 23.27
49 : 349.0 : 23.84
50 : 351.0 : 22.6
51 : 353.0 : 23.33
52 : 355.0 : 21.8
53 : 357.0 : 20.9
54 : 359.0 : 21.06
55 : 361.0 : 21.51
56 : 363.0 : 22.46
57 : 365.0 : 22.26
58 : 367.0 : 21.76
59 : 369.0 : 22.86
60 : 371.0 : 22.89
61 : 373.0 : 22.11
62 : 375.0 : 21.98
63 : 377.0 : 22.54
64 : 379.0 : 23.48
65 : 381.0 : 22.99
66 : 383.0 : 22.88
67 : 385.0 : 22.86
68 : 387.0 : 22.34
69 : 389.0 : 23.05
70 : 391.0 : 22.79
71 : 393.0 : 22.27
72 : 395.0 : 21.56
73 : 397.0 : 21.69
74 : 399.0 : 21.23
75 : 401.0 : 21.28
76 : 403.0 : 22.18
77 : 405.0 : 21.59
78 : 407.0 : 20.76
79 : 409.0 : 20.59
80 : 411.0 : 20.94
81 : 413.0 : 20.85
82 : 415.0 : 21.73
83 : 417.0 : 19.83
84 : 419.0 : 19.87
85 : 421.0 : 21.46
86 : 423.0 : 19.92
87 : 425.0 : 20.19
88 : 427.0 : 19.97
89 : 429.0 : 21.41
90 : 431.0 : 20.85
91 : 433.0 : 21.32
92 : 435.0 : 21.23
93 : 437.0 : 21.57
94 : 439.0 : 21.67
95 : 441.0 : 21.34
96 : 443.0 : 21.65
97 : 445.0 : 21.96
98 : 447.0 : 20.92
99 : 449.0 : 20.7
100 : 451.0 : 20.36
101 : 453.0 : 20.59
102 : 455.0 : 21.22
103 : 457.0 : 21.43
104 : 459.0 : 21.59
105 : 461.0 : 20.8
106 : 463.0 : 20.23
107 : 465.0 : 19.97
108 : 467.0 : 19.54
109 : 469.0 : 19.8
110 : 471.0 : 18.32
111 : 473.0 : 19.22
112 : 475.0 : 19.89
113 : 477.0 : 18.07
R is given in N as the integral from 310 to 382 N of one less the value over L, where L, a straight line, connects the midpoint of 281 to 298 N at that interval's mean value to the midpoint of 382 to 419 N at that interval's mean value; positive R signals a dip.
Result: 3.2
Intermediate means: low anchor 27.3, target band 23.3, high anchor 21.6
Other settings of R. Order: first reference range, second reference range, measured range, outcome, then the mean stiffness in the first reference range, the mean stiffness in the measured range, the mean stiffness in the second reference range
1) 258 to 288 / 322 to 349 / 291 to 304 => -1.0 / 24.8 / 26.4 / 23.8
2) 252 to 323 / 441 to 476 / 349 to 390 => 1.1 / 25.4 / 22.4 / 20.5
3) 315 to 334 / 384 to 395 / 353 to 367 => 0.8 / 24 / 21.8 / 22.6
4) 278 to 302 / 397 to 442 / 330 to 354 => 0.8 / 27.1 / 23.8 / 21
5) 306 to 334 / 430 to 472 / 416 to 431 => 0.8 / 24.3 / 20.4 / 20.8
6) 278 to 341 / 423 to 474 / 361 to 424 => 2.1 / 25.4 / 21.8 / 20.7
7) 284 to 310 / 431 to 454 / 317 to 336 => 1.0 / 26.3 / 23.9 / 21.2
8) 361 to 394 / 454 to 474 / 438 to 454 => -0.3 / 22.6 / 21.1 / 20.2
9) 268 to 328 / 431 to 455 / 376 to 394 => 0.0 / 25.3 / 22.8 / 21.2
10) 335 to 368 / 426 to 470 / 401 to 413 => 0.3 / 22.9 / 21.2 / 20.9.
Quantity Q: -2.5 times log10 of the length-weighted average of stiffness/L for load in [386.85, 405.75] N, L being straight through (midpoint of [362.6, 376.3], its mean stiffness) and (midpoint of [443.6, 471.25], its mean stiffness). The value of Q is -0.01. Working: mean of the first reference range 22.3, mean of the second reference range 20.6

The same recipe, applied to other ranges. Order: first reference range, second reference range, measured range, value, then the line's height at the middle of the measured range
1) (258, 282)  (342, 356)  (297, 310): -0.06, 23.9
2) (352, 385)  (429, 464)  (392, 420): 0.03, 21.8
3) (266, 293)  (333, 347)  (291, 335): -0.01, 24.7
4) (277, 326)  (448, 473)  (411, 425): 0.06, 21.8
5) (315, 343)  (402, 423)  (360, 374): 0.02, 22.6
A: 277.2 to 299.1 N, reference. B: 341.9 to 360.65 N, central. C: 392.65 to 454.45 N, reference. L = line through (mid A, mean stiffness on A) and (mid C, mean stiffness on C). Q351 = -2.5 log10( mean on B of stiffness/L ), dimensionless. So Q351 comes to 0.076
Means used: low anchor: 27.3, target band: 22.7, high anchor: 21.1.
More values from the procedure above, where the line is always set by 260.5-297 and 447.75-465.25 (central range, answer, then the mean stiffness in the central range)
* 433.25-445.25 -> -0.01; 21.5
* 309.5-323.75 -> -0.02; 24.8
